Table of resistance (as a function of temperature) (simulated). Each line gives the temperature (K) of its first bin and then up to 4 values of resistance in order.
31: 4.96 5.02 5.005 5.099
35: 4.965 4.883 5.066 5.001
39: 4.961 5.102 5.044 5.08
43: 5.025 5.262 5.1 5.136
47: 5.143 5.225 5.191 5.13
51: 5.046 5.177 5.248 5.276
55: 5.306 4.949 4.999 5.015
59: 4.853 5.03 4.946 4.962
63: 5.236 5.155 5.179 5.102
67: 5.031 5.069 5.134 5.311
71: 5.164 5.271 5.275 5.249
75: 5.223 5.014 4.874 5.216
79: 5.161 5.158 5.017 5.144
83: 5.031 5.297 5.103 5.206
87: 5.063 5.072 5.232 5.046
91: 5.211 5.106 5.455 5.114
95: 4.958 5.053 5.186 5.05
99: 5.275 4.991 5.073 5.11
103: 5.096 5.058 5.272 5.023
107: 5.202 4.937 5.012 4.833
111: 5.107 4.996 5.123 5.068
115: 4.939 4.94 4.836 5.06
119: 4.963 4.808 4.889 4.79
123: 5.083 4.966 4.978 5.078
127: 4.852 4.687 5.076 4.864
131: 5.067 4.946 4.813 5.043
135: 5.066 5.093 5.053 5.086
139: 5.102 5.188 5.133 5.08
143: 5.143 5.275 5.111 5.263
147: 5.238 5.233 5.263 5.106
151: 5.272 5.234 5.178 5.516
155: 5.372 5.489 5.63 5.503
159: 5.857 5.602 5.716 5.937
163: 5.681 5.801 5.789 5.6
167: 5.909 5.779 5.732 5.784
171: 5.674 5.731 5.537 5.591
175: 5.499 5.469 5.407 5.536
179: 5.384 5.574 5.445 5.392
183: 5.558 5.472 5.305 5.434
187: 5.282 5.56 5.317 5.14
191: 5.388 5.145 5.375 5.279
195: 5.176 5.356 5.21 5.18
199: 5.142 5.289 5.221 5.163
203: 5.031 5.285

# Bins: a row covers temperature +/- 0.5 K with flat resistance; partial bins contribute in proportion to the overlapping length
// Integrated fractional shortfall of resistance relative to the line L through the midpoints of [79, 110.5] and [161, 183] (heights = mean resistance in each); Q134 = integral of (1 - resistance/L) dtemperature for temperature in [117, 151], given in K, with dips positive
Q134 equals 2.11 K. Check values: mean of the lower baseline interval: 5.11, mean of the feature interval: 5.04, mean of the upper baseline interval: 5.63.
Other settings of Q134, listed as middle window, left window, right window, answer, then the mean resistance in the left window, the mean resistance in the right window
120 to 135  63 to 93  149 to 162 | 1.2 K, 5.15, 5.47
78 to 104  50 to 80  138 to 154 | 0.1 K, 5.12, 5.2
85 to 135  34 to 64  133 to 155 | 1.0 K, 5.08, 5.17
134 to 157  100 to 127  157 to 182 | 0.7 K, 5.01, 5.64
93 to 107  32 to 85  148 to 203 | 0.3 K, 5.11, 5.46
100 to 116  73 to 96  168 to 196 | 0.5 K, 5.14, 5.46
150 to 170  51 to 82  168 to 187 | -0.5 K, 5.12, 5.53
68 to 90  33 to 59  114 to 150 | -0.4 K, 5.09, 5.03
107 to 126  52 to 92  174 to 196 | 0.9 K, 5.12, 5.39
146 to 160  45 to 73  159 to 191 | 0.3 K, 5.12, 5.57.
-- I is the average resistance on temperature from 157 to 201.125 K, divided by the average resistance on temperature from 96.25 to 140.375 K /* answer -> 1.10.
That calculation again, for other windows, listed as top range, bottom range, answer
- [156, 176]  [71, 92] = 1.11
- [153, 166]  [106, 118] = 1.13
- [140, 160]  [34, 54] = 1.04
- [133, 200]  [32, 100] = 1.06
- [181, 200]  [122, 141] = 1.06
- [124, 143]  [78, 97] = 0.98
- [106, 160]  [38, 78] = 1.00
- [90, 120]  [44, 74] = 0.99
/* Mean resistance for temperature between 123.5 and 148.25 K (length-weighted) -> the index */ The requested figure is 5.06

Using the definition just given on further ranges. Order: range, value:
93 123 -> 5.03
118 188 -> 5.32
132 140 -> 5.04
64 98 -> 5.14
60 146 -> 5.07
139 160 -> 5.31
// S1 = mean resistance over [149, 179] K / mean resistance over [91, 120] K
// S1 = 1.10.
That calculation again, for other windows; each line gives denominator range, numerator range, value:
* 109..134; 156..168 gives 1.16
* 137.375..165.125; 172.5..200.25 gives 1.00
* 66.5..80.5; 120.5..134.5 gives 0.96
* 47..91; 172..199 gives 1.05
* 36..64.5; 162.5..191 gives 1.09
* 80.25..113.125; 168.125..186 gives 1.08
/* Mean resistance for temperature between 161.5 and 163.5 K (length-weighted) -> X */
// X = 5.81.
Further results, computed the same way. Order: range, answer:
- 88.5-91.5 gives 5.16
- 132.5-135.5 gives 4.97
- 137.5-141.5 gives 5.13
